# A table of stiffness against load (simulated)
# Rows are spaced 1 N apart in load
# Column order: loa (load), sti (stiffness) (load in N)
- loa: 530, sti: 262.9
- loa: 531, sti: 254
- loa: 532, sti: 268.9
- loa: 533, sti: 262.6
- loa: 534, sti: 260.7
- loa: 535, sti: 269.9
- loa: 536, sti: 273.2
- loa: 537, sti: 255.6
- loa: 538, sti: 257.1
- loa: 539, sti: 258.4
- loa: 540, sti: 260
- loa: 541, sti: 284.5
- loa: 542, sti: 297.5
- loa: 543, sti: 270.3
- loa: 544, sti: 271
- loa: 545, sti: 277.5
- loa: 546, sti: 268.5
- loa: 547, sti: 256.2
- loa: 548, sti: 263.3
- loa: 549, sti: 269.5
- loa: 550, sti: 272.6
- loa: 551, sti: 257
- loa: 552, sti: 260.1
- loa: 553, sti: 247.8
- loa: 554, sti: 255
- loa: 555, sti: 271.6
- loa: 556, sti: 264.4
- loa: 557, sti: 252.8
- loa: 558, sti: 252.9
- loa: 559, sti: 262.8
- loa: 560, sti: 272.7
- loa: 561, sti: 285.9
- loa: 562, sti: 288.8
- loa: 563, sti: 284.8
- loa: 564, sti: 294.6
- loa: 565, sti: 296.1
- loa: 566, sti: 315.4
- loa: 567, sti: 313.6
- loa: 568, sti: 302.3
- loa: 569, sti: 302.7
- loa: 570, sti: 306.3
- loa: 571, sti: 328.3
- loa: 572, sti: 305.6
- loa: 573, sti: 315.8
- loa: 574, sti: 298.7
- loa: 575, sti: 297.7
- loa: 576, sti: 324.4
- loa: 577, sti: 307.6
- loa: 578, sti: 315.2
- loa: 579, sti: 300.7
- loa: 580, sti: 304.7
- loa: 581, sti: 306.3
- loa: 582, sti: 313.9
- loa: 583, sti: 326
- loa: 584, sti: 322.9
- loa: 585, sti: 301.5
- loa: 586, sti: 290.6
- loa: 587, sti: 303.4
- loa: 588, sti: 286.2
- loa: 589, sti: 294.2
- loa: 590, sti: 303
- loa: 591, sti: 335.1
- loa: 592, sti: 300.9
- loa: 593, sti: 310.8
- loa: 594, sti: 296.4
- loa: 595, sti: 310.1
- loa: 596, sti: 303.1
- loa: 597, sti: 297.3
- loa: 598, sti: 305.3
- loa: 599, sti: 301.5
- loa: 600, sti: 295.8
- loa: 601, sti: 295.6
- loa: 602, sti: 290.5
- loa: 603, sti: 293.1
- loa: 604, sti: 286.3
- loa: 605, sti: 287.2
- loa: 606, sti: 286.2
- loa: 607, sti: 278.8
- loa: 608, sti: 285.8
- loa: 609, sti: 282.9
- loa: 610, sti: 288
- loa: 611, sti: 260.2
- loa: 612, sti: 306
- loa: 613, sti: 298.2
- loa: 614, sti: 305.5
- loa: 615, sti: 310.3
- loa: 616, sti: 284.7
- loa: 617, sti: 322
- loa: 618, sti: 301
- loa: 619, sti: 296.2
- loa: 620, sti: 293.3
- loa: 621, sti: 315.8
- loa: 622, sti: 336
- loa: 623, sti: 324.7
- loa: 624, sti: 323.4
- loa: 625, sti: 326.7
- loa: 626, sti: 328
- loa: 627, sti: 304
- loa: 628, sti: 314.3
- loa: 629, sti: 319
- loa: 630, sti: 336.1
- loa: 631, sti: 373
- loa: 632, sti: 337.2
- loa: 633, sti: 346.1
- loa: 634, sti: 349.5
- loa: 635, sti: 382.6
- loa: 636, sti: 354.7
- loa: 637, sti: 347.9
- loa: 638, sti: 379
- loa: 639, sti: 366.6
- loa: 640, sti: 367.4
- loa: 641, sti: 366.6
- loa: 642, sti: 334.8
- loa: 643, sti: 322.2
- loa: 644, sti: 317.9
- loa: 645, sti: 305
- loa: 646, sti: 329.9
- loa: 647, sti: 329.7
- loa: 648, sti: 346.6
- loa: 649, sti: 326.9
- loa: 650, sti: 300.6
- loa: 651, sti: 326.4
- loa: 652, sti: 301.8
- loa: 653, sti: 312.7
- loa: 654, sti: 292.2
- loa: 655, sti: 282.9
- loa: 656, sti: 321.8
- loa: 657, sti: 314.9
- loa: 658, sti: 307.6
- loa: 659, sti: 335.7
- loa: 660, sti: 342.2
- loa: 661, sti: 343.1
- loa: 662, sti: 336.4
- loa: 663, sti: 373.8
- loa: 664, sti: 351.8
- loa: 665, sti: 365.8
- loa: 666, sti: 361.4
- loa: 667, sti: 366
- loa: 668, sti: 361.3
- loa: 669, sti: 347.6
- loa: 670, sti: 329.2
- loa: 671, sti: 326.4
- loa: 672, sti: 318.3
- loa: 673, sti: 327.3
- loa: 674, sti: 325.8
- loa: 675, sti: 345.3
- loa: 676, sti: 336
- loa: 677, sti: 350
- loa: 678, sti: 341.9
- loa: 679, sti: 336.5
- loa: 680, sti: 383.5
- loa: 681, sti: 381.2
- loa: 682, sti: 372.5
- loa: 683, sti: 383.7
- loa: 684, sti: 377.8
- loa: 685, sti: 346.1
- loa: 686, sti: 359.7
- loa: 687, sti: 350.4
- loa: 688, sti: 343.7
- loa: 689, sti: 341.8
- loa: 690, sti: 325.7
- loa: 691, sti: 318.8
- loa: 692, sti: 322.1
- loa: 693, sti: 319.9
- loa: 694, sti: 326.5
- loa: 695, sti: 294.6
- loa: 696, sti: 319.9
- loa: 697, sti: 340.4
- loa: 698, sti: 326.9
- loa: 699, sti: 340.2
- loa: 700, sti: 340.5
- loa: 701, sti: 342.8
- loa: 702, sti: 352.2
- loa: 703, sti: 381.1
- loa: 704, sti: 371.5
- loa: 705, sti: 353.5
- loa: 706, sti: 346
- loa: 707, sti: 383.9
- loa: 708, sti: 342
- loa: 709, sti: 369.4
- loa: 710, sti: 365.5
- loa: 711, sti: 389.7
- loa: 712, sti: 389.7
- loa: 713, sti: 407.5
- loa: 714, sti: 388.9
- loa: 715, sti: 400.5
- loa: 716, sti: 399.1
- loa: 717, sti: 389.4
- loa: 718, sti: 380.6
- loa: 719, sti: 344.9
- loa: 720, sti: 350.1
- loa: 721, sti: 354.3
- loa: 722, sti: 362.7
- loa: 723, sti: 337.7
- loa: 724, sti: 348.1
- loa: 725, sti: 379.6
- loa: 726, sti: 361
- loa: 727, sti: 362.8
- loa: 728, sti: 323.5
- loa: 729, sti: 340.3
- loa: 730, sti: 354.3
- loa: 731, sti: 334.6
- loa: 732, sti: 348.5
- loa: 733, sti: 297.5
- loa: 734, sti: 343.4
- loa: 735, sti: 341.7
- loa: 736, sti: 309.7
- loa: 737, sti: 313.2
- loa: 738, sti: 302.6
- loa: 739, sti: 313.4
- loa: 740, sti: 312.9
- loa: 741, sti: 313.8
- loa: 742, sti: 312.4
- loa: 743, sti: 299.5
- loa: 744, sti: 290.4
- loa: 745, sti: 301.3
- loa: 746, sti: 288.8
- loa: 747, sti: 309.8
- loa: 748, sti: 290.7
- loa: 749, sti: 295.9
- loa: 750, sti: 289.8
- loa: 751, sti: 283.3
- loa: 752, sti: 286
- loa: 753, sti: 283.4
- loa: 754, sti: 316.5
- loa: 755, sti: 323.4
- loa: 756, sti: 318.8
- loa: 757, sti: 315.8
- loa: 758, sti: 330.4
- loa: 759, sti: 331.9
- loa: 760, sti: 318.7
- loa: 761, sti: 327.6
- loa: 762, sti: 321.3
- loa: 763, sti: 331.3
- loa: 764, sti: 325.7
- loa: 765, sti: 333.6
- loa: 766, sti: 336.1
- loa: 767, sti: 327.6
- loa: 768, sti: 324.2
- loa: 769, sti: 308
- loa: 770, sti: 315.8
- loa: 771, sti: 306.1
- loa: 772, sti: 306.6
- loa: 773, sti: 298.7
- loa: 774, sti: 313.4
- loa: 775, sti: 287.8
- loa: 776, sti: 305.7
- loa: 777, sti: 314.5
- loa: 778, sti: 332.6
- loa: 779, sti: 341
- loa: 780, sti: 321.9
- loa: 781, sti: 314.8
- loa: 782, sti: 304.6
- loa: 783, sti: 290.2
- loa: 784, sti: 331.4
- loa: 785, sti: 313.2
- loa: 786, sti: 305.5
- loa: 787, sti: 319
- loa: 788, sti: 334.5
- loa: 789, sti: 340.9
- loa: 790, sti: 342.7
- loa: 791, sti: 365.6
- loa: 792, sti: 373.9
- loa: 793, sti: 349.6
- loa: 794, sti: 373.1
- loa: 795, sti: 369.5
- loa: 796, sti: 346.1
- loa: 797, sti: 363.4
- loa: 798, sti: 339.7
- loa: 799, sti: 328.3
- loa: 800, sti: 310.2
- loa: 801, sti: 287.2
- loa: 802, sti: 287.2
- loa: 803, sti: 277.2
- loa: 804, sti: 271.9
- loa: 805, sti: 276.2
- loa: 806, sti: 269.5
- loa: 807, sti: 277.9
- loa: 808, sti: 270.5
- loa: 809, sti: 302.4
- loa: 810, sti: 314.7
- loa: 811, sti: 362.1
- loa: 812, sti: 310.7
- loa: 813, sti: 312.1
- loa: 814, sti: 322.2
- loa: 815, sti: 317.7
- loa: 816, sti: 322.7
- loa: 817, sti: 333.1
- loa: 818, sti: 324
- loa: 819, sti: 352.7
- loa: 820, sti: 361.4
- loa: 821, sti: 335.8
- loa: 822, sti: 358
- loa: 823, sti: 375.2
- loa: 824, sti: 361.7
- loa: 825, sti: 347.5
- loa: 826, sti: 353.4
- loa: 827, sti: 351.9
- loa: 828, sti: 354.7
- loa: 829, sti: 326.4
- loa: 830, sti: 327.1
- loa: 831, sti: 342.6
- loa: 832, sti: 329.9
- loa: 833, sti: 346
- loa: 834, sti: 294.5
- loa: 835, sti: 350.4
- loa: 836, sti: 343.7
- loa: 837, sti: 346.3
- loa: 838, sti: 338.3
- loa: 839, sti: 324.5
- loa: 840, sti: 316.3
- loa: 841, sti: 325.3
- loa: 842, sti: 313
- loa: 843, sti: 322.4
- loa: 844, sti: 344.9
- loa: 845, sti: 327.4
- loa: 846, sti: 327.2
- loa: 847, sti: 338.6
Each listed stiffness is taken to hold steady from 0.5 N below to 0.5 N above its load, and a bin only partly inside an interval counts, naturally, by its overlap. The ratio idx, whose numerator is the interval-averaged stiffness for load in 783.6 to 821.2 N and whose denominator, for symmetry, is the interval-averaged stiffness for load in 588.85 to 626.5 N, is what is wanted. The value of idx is 1.07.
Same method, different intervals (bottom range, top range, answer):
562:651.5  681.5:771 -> 1.07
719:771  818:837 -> 1.07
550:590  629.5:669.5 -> 1.16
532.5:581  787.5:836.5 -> 1.17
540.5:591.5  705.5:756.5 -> 1.16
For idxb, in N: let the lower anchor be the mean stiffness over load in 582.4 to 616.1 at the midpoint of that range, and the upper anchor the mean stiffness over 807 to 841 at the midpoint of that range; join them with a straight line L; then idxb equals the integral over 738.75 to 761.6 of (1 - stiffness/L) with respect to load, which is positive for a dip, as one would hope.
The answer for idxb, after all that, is 1.1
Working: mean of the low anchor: 298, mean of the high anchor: 333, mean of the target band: 307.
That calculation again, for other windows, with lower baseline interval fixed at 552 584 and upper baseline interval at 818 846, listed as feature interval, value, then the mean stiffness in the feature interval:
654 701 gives -4.1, 340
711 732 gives -3.0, 366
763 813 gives 1.9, 319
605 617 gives 0.4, 291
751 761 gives 0.4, 313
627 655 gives -2.6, 335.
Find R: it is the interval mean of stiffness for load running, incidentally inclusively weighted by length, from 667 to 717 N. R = 352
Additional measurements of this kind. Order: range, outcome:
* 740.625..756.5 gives 300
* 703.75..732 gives 365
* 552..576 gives 288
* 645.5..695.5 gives 337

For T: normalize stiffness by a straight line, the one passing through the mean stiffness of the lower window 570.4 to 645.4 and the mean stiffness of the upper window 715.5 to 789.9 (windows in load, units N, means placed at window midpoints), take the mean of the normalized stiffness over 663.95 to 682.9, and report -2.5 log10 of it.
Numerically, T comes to -0.102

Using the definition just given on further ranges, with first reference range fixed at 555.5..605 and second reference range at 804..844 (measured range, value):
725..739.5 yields -0.05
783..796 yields -0.06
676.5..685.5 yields -0.17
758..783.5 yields 0.01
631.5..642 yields -0.17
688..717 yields -0.13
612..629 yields -0.03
